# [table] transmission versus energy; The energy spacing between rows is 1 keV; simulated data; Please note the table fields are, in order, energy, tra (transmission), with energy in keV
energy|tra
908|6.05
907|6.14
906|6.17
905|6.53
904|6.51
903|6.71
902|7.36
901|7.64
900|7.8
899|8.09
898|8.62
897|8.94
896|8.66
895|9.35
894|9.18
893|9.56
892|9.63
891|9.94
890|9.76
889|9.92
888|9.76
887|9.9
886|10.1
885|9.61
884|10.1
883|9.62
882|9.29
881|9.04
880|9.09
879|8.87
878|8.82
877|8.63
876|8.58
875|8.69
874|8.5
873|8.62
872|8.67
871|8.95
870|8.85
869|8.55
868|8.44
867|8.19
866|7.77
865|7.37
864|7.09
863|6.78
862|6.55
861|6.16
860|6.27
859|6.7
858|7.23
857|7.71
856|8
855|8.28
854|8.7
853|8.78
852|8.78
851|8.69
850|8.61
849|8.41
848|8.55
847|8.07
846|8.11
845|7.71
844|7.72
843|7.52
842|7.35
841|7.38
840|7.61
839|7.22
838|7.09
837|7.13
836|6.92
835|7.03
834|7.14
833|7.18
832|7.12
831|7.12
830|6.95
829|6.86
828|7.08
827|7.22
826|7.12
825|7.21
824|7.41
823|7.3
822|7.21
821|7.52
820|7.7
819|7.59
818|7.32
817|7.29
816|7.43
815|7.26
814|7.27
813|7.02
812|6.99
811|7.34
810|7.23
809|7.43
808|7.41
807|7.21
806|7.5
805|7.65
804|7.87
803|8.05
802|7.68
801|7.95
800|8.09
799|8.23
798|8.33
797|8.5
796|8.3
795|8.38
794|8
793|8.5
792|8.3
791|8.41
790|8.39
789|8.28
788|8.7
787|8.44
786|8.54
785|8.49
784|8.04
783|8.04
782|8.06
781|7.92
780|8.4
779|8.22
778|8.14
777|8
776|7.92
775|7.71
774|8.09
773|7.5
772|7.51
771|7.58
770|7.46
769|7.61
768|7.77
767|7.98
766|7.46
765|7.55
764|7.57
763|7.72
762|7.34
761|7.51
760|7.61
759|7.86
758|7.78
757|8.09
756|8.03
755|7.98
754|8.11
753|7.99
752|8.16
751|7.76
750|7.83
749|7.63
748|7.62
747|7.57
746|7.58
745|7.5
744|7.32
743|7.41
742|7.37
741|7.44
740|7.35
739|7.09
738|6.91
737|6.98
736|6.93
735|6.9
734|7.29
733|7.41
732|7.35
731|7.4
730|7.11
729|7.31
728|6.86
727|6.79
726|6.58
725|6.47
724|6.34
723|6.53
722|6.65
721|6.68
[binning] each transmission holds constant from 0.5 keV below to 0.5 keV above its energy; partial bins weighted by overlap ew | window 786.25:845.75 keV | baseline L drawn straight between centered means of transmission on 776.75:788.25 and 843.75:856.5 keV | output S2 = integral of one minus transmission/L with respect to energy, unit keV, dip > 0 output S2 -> 5.1 keV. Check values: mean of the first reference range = 8.24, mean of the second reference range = 8.35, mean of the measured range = 7.59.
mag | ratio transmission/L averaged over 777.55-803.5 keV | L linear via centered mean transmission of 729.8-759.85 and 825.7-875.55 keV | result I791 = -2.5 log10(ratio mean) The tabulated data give -0.09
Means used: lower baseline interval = 7.53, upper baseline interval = 7.69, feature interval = 8.25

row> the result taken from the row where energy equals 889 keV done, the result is 9.92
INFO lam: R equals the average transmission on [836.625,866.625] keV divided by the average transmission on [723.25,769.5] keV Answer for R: 1.03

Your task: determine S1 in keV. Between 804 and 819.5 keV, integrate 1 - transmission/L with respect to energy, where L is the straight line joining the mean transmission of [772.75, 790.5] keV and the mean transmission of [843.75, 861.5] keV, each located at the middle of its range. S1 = 1.4 keV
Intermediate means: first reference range 8.17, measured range 7.35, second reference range 7.92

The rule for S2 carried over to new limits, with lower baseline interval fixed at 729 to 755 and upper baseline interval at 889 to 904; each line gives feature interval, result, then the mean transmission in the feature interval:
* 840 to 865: 1.76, 7.71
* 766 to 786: -0.55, 7.92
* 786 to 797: -0.78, 8.38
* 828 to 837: 1.21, 7.05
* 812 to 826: 1.24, 7.33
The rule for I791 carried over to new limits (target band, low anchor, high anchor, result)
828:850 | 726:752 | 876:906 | 0.117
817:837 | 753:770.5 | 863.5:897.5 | 0.170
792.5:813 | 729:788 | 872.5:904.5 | 0.040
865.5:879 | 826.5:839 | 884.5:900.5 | -0.003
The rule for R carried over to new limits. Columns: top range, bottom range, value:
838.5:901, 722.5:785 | 1.12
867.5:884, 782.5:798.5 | 1.06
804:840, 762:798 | 0.90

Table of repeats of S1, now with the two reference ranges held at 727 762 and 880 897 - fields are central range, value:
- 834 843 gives 1.6 keV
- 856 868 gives 2.6 keV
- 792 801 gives 0.0 keV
